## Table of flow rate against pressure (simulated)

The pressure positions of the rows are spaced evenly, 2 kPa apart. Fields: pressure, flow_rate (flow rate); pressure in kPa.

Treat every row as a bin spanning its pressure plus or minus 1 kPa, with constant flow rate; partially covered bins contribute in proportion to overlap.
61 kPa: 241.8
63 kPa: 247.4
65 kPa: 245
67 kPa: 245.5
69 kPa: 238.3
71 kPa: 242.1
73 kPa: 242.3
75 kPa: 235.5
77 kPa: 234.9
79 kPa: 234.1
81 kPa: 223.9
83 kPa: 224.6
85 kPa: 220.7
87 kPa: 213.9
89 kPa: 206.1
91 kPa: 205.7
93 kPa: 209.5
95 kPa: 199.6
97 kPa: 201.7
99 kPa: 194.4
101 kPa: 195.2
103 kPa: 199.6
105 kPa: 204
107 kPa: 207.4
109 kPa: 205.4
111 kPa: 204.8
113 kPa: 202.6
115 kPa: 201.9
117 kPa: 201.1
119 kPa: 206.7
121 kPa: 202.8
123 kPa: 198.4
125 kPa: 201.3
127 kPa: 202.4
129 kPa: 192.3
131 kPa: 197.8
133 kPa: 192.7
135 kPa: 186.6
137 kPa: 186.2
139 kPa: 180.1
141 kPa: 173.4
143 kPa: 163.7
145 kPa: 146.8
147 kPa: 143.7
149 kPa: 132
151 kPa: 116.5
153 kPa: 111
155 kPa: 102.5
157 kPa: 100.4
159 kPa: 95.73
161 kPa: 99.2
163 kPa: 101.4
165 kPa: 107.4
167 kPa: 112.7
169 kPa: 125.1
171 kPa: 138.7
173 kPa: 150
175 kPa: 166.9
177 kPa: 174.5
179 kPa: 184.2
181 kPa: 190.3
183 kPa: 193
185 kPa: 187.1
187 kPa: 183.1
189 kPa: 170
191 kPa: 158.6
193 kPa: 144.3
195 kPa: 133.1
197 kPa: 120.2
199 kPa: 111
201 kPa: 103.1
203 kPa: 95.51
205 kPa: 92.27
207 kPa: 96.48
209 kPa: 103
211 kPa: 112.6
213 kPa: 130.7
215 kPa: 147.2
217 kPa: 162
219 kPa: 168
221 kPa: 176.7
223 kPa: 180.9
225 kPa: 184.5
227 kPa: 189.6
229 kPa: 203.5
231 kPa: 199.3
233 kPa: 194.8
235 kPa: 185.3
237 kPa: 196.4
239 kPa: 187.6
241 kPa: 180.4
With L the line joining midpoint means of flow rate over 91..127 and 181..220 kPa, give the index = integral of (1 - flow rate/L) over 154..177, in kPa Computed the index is 5.9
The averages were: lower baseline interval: 202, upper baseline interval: 139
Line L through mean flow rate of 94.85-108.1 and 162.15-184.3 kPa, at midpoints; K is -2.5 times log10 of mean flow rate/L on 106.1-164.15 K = 0.073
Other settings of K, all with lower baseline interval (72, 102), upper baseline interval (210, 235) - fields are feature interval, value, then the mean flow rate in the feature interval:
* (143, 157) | 0.47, 126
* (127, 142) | 0.07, 188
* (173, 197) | 0.10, 168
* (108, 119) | 0.02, 203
